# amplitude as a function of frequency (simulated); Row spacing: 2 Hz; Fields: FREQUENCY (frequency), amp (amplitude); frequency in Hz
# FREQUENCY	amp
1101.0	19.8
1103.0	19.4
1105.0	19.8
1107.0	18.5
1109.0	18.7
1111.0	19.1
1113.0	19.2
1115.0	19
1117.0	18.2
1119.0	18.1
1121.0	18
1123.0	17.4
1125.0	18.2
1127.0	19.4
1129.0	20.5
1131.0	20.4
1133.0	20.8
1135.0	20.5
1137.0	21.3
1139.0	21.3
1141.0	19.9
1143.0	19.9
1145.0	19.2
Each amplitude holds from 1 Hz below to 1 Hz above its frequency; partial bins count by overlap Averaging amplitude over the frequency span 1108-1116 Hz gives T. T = 19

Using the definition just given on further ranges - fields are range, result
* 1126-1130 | 19.9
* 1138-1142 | 20.6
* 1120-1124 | 17.7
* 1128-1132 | 20.4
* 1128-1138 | 20.7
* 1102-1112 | 19.1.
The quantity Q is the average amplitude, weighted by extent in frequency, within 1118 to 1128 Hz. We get 18.2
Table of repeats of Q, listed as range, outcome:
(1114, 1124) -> 18.1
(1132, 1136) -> 20.6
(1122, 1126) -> 17.8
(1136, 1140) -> 21.3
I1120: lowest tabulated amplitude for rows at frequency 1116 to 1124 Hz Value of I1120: 17.4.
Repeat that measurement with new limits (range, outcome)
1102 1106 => 19.4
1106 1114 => 18.5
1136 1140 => 21.3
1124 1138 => 18.2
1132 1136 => 20.5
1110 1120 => 18.1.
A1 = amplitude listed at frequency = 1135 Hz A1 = 20.5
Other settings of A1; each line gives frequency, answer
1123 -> 17.4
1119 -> 18.1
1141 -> 19.9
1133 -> 20.8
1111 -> 19.1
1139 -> 21.3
